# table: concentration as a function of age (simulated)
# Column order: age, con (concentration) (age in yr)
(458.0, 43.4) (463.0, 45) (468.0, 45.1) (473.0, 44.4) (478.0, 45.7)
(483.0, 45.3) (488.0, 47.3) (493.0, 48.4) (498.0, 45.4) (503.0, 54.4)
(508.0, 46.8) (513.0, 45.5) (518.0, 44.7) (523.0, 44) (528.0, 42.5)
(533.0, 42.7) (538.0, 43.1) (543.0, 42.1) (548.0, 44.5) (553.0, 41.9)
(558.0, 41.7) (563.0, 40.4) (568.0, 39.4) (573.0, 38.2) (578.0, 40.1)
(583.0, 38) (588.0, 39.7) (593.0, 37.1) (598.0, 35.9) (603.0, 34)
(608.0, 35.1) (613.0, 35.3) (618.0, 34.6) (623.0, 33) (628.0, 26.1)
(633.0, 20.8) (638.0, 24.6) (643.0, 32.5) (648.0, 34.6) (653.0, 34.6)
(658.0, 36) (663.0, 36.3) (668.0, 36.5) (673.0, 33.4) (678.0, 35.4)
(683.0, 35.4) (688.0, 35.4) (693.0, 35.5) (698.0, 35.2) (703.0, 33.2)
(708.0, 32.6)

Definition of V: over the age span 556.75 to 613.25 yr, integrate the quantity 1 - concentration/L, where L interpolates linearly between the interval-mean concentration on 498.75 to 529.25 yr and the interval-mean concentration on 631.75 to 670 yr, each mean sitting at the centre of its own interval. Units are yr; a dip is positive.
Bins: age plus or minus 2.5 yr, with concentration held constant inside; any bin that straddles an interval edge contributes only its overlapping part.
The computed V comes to 1.7 yr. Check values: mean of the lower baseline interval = 46.4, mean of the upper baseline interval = 32.3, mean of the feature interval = 37.9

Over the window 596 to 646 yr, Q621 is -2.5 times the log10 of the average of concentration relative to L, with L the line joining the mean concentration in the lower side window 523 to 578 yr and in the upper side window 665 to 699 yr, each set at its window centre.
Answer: 0.224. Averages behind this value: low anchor 41.7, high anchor 35.3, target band 31.2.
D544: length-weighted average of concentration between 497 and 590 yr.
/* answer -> 42.9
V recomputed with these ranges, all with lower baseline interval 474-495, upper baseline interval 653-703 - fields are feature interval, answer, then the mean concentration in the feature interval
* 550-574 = 0.8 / 40.5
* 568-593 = 1.3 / 38.9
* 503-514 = -0.7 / 48.1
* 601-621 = 2.3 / 34.7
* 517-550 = 0.3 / 43.3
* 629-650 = 5.4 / 27.8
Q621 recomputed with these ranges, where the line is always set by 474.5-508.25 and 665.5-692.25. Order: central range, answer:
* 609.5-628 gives 0.180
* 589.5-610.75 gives 0.135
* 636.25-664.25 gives 0.120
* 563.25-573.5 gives 0.086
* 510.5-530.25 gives 0.036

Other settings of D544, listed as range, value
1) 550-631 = 36.9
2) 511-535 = 43.9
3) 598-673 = 32.6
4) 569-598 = 38.4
